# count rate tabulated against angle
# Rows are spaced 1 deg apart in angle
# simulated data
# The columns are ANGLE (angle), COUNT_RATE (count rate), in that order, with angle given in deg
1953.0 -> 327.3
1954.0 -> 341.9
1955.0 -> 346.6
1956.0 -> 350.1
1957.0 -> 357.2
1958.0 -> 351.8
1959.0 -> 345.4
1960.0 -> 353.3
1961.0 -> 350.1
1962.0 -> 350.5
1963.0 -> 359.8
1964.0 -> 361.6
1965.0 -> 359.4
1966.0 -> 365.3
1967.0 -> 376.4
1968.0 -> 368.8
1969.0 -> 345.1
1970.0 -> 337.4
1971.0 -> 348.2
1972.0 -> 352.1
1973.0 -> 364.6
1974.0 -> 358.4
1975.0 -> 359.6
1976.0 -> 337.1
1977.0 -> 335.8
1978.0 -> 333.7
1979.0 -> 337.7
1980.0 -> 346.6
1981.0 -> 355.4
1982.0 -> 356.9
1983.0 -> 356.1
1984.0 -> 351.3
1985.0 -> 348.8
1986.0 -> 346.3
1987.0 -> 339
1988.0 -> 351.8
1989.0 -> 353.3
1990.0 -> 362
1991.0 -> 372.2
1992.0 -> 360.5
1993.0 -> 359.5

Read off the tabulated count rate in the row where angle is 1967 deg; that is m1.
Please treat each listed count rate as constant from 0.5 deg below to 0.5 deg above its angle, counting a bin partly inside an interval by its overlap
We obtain 376.4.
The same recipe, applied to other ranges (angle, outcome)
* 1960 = 353.3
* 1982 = 356.9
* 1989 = 353.3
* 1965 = 359.4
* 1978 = 333.7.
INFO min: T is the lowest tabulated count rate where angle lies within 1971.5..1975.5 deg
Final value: 352.1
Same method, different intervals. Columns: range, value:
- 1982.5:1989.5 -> 339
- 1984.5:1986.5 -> 346.3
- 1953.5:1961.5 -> 341.9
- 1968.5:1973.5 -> 337.4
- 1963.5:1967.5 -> 359.4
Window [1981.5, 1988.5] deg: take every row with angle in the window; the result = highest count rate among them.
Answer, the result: 356.9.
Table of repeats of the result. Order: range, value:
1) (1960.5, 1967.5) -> 376.4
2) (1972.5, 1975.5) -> 364.6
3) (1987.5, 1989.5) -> 353.3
